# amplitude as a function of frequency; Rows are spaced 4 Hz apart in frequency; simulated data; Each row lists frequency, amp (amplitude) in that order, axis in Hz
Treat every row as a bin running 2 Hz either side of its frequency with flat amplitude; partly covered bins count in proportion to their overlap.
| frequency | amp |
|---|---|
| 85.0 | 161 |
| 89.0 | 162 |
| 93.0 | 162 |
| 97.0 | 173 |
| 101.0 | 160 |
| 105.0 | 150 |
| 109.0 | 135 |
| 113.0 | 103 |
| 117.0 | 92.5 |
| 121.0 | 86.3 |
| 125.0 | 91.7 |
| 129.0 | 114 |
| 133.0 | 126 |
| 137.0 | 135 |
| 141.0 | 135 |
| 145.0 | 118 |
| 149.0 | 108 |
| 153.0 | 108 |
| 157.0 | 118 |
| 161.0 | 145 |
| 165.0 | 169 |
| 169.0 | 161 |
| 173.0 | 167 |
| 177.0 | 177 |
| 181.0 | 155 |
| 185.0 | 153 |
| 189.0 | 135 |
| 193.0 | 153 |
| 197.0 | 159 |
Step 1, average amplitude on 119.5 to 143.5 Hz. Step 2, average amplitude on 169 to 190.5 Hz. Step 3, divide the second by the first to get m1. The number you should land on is 1.37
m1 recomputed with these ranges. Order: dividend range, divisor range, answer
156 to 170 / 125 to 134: 1.32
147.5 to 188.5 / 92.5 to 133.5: 1.17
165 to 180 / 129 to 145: 1.31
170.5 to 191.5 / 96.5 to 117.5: 1.16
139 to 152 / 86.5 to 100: 0.72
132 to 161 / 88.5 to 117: 0.85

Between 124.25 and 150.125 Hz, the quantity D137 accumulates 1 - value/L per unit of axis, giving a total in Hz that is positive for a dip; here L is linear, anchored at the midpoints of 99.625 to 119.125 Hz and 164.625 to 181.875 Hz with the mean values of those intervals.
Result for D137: 4.3 Hz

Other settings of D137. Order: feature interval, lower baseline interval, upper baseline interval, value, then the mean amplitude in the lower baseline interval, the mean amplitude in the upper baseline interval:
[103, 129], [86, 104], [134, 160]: 6.54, 163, 122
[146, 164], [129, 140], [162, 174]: 3.35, 128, 164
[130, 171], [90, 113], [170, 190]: 6.37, 152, 159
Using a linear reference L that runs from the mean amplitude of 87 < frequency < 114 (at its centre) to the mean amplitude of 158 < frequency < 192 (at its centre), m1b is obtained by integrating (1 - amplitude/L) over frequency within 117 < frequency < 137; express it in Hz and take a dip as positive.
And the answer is 6.1 Hz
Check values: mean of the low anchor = 151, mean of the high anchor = 156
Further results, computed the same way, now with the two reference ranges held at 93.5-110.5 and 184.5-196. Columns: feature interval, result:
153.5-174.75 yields 0.14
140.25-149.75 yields 1.98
